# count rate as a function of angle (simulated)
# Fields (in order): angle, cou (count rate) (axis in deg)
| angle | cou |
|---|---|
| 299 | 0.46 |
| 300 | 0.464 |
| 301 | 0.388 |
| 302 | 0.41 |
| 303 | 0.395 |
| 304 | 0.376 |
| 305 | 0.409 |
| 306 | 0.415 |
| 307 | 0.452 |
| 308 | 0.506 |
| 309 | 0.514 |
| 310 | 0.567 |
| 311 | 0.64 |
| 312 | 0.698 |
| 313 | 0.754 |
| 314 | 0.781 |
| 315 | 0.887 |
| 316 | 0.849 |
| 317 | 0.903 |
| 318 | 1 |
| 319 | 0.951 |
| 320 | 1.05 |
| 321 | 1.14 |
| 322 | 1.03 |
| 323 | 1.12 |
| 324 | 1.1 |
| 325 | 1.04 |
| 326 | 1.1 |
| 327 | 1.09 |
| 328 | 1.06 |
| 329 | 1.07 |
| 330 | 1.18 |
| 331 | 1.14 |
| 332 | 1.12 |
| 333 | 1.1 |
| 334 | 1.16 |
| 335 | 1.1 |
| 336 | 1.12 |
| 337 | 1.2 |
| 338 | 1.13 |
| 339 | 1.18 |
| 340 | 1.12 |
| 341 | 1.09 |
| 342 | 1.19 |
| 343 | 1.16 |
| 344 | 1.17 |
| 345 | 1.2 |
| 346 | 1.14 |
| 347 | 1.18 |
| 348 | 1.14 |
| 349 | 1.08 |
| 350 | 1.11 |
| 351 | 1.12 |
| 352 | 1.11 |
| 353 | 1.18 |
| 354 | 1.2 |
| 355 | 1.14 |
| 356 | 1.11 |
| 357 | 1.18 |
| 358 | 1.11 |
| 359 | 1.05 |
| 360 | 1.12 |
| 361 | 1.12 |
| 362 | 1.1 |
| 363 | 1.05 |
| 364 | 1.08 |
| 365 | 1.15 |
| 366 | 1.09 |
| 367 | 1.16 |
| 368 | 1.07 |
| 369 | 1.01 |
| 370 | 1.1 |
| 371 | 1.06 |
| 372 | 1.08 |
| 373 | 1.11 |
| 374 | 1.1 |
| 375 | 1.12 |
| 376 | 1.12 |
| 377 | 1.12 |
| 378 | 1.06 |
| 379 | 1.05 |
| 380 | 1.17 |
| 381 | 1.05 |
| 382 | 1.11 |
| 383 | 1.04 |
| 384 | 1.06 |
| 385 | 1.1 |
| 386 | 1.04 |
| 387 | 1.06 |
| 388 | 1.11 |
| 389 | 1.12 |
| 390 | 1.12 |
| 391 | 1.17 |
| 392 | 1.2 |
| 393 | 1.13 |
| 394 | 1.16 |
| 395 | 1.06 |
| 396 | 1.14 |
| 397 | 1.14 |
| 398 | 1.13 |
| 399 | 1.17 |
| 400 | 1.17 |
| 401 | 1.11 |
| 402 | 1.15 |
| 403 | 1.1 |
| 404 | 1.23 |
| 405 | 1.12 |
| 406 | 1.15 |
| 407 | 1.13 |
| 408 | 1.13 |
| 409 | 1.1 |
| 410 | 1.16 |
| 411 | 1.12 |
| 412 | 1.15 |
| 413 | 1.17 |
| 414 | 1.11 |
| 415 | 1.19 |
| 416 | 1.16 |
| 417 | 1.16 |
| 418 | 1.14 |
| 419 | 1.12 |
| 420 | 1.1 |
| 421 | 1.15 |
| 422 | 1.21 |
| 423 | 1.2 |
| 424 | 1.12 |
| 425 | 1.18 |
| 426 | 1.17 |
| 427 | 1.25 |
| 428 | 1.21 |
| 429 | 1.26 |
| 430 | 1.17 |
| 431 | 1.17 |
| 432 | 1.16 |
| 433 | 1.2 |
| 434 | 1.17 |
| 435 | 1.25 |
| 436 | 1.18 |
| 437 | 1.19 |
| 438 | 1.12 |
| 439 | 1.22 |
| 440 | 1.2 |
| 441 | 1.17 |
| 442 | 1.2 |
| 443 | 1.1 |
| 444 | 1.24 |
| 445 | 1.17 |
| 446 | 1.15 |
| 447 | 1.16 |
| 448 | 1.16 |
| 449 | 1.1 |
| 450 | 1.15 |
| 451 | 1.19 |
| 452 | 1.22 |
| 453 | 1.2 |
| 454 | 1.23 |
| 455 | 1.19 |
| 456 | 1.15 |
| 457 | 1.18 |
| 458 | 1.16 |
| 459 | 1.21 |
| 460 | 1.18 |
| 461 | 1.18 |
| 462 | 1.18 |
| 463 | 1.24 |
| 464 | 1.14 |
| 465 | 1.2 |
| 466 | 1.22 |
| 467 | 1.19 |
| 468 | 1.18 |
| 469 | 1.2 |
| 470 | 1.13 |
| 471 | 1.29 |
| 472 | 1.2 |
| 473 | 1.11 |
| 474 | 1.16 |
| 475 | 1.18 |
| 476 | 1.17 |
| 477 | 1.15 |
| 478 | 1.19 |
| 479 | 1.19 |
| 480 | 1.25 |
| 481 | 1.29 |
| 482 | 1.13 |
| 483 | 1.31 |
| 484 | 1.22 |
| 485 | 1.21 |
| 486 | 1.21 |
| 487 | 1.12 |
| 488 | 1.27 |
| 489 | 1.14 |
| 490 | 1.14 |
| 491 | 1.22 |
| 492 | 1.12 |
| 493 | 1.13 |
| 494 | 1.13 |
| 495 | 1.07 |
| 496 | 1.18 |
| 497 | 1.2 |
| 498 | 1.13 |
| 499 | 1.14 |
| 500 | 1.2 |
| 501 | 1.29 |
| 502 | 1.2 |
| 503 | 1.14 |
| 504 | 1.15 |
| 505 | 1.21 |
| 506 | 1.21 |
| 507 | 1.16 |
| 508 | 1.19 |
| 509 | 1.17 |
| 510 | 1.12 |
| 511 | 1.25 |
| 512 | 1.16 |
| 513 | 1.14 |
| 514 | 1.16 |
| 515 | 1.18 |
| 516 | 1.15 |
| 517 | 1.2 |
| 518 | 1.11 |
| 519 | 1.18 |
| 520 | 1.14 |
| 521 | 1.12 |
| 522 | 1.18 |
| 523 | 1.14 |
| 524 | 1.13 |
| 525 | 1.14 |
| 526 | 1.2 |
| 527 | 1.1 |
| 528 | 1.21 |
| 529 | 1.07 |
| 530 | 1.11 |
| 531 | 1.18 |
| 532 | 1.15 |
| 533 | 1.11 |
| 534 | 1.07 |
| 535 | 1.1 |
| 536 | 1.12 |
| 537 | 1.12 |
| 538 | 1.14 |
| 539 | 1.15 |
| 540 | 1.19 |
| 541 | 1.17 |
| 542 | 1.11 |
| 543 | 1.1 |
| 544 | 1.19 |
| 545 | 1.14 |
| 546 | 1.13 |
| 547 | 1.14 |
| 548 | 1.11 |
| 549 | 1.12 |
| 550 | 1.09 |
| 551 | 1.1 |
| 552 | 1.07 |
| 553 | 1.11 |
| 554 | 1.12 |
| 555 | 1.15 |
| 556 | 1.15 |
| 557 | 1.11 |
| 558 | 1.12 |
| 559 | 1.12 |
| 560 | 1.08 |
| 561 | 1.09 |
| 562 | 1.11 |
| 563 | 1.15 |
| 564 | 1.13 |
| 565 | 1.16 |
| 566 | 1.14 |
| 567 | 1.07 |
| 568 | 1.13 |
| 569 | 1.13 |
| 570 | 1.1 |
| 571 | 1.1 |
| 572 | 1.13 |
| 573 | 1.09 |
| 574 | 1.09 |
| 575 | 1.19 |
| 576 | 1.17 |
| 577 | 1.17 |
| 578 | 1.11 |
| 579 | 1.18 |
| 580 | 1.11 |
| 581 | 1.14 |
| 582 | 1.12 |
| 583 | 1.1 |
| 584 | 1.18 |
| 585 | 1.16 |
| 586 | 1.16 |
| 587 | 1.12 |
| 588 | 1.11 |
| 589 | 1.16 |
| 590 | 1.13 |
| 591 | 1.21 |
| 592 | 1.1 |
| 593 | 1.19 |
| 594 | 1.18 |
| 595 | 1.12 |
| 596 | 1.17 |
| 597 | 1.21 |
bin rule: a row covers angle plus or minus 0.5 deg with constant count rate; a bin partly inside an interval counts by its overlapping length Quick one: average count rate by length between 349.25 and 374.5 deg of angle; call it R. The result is 1.11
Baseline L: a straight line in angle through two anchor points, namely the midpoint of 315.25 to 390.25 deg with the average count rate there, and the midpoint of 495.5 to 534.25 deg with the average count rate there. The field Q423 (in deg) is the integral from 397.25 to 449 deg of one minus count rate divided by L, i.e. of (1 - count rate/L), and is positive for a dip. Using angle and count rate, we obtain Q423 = -1.71 deg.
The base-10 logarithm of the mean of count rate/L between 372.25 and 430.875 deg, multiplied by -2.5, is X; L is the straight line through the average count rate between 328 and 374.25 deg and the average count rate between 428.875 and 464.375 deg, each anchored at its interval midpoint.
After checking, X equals 0.02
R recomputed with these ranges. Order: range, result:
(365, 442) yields 1.14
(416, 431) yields 1.17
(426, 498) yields 1.18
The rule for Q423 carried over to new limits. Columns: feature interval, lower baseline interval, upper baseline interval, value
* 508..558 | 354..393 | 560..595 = -0.52 deg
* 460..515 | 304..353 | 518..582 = -4.79 deg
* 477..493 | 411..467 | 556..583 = -0.53 deg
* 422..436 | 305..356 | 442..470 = -0.63 deg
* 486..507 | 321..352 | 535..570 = -0.85 deg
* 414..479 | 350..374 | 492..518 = -1.99 deg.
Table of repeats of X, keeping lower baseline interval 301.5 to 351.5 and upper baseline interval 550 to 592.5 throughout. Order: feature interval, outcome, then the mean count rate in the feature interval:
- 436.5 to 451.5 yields -0.13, 1.17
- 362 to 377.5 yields -0.12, 1.09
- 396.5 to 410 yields -0.14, 1.14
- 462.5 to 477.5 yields -0.13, 1.18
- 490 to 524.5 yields -0.08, 1.16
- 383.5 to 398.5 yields -0.12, 1.12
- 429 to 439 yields -0.16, 1.18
